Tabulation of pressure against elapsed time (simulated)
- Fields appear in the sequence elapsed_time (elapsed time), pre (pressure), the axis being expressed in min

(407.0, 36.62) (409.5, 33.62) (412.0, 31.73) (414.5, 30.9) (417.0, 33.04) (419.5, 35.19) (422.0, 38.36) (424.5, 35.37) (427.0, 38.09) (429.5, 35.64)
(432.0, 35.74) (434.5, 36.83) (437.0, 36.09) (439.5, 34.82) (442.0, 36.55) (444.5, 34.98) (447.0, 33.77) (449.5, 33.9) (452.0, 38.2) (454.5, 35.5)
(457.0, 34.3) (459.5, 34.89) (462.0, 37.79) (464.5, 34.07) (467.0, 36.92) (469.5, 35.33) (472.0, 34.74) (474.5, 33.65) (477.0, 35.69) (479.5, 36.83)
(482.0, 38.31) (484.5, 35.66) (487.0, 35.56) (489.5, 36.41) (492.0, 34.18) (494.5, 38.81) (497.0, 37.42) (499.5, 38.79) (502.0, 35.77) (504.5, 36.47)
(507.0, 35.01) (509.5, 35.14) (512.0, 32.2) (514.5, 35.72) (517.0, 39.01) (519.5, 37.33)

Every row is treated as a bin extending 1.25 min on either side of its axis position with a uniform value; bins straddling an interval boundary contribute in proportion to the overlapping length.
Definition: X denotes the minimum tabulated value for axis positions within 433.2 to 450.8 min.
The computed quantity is 33.77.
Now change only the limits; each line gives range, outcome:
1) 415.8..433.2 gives 33.04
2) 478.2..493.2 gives 34.18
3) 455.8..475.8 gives 33.65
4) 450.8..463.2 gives 34.3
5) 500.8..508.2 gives 35.01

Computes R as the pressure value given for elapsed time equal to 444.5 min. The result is 34.98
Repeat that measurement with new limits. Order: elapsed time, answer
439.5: 34.82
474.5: 33.65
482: 38.31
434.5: 36.83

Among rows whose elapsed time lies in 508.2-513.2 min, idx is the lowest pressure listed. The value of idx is 32.2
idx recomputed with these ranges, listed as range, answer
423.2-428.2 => 35.37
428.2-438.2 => 35.64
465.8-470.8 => 35.33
